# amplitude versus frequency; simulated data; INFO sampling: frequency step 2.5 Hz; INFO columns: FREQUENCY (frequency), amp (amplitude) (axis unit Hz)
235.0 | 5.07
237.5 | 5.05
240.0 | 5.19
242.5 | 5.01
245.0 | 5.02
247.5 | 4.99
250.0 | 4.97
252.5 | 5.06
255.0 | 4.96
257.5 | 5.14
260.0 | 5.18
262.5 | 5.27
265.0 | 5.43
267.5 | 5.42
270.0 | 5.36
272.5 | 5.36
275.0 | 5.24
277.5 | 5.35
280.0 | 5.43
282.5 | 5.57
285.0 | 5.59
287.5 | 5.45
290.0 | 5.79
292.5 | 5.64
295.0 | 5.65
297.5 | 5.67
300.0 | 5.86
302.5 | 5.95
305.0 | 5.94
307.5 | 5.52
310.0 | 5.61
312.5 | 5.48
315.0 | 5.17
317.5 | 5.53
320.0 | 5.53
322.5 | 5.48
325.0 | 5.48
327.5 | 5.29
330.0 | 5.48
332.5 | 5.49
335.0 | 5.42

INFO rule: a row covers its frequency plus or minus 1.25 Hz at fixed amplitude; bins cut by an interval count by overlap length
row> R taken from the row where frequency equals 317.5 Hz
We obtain 5.53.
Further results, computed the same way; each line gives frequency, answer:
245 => 5.02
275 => 5.24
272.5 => 5.36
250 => 4.97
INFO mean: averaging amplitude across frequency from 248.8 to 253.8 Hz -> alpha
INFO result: 5.01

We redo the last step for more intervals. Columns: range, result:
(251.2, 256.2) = 5.01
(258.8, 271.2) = 5.33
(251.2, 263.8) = 5.12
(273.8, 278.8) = 5.3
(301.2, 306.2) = 5.94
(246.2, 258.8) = 5.02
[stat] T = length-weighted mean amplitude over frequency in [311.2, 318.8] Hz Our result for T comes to 5.4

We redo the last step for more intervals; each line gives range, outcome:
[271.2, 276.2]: 5.3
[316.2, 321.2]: 5.53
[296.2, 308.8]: 5.79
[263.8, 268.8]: 5.42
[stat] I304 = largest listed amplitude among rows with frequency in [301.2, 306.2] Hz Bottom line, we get 5.95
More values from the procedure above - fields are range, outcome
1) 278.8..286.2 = 5.59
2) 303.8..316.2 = 5.94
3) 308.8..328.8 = 5.61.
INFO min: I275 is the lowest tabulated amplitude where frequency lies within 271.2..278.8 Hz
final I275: 5.24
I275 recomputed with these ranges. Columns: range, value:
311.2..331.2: 5.17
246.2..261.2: 4.96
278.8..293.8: 5.43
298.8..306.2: 5.86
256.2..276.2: 5.14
